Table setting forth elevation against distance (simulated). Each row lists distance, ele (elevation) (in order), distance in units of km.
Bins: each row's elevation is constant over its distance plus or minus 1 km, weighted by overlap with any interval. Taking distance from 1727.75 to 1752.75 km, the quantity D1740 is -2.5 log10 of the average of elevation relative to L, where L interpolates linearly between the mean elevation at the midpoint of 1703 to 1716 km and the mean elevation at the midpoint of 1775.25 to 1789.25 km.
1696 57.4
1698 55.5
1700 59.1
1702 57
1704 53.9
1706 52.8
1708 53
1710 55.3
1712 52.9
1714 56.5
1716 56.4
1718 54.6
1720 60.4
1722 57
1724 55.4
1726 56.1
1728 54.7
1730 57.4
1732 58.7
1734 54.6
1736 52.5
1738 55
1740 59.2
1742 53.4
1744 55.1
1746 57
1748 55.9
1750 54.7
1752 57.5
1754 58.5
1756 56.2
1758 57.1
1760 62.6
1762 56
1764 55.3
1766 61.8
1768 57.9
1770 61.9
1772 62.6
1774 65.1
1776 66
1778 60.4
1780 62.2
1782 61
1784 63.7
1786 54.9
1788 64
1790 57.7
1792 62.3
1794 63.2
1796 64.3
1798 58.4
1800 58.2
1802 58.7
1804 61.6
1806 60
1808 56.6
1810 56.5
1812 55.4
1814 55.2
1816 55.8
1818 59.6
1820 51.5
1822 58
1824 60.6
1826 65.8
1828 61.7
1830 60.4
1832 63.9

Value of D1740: 0.03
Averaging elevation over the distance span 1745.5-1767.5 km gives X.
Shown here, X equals 57.5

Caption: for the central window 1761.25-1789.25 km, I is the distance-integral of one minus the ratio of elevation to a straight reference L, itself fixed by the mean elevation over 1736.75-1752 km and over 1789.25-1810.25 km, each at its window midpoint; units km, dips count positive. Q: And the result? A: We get -1.4 km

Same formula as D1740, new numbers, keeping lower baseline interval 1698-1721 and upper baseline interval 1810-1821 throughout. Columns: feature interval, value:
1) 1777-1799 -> -0.102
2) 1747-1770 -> -0.042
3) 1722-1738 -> -0.001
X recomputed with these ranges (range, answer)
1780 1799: 61.1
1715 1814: 58.5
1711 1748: 55.9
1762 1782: 61.2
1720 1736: 56.3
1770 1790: 62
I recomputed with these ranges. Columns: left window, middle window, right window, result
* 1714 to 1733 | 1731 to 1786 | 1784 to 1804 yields 0.1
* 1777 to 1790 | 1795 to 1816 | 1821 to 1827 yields 1.0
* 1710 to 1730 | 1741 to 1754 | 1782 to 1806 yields 0.4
